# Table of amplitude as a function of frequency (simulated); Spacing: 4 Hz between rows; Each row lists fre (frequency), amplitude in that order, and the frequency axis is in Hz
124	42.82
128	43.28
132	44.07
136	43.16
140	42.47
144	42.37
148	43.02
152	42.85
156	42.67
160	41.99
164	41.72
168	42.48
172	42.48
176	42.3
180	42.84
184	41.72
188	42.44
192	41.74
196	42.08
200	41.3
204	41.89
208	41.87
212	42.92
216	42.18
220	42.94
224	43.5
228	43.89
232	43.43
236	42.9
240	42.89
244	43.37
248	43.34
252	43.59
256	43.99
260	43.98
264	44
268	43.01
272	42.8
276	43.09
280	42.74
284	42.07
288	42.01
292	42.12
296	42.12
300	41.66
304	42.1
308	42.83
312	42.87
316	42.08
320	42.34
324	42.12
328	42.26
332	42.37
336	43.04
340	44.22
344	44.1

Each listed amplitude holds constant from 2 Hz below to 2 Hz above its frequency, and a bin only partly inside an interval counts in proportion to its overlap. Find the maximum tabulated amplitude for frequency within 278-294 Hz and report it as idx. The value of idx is 42.74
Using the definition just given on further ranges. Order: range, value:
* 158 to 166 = 41.99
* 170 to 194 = 42.84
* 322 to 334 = 42.37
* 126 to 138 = 44.07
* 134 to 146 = 43.16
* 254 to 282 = 44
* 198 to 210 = 41.89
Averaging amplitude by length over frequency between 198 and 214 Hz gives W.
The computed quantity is 42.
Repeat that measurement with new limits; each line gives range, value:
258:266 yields 44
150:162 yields 42.5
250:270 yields 43.7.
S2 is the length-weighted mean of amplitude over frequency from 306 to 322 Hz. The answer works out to 42.5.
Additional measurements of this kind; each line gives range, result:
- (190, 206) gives 41.8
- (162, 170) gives 42.1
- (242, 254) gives 43.4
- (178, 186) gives 42.3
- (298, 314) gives 42.4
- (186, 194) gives 42.1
